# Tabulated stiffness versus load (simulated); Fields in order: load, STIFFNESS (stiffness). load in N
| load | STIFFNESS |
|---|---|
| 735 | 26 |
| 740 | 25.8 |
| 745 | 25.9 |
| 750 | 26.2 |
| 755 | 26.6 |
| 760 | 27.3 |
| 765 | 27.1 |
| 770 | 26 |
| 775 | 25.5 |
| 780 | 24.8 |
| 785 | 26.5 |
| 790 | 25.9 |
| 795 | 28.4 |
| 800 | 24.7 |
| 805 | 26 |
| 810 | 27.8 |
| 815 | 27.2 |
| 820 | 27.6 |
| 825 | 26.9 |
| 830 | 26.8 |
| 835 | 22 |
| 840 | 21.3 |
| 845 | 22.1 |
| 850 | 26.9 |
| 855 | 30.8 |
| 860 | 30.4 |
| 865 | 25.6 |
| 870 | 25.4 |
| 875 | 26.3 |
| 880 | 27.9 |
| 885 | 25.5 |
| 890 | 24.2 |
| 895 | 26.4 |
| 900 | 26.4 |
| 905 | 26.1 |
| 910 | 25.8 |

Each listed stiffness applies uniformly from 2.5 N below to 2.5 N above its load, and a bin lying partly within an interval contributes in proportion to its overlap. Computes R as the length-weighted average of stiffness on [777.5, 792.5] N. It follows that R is 25.7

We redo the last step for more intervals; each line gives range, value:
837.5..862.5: 26.3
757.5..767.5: 27.2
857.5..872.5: 27.1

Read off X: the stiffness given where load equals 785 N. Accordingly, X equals 26.5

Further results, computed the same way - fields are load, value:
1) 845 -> 22.1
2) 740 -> 25.8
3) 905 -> 26.1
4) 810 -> 27.8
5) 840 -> 21.3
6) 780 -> 24.8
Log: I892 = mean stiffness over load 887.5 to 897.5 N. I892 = 25.3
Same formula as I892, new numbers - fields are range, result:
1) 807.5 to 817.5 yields 27.5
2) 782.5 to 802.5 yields 26.4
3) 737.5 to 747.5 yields 25.9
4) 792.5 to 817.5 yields 26.8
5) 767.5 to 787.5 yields 25.7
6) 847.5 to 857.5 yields 28.9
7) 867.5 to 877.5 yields 25.9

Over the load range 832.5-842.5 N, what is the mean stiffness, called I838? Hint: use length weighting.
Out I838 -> 21.6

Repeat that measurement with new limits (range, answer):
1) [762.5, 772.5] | 26.6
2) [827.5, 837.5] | 24.4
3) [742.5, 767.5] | 26.6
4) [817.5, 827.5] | 27.2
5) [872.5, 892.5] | 26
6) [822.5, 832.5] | 26.9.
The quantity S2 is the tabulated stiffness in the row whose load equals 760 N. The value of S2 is 27.3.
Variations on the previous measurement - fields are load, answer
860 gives 30.4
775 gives 25.5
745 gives 25.9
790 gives 25.9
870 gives 25.4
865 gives 25.6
